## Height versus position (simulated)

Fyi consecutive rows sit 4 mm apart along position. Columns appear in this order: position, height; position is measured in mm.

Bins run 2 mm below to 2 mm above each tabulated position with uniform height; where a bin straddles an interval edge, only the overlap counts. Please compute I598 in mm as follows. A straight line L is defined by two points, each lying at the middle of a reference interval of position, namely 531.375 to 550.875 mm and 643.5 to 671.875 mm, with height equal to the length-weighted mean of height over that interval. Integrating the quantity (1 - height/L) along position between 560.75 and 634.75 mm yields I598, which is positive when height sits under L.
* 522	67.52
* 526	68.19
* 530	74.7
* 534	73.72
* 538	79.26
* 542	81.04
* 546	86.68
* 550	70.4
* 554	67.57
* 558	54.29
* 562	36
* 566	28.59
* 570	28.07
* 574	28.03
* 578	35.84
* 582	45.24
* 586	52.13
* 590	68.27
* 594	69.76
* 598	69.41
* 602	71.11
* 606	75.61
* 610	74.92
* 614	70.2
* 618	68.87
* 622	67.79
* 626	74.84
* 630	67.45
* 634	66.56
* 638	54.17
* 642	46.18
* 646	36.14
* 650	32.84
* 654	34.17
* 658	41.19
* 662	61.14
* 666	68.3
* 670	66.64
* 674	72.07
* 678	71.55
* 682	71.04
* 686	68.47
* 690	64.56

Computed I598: 5.1 mm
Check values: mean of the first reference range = 78.6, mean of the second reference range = 48.5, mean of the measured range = 57.9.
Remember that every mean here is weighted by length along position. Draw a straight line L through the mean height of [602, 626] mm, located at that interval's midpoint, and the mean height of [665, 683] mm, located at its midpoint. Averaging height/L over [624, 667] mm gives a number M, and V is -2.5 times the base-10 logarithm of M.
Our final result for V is 0.322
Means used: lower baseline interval 71.7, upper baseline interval 69.9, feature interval 52.6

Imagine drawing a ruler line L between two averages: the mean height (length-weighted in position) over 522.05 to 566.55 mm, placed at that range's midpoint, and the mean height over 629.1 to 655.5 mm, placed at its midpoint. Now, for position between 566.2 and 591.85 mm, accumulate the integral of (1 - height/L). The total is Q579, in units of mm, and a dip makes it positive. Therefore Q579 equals 7.6 mm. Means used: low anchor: 66.8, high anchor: 47.7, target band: 41.8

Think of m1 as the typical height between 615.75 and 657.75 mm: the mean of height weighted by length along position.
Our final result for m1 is 54.4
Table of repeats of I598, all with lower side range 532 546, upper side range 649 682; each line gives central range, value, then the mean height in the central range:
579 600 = 3.2 mm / 59.8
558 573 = 8.2 mm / 33.8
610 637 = -1.8 mm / 69.1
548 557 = 1.1 mm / 67.4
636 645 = 1.9 mm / 48.6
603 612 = -1.0 mm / 74.8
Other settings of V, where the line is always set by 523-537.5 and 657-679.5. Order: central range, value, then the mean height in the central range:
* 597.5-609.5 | -0.07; 72.7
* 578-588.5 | 0.42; 47.2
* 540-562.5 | 0.05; 68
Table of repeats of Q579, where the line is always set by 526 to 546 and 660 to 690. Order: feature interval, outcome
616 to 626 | 0.3 mm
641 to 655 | 6.6 mm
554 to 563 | 2.9 mm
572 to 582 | 5.4 mm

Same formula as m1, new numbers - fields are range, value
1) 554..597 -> 46.3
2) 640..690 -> 56.2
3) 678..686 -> 70.5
